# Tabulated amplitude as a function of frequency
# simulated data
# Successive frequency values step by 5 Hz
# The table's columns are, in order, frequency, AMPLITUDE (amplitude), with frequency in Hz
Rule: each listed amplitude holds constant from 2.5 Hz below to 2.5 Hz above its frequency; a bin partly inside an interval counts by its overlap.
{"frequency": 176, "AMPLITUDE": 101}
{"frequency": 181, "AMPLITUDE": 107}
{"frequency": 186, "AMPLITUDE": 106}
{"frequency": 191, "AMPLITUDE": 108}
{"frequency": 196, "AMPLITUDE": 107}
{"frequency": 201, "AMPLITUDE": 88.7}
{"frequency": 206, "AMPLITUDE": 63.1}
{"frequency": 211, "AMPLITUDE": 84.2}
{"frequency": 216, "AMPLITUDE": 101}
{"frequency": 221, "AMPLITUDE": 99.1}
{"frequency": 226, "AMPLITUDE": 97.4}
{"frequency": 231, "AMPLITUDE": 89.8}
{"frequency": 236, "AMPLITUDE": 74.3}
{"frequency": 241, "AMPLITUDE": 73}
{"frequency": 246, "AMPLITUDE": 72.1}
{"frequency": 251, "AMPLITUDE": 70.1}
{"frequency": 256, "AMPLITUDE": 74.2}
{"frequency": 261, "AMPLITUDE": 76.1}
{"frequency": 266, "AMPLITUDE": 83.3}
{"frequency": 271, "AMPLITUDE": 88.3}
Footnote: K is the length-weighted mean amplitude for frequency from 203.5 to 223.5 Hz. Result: 86.8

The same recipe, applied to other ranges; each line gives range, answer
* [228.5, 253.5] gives 75.9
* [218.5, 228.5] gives 98.2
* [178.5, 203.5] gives 103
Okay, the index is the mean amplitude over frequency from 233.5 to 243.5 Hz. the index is 73.7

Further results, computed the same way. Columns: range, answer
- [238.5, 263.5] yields 73.1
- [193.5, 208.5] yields 86.3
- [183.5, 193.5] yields 107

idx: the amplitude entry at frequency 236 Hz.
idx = 74.3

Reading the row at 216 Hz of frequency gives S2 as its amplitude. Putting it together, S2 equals 101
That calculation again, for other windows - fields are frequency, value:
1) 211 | 84.2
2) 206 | 63.1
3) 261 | 76.1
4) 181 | 107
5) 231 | 89.8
